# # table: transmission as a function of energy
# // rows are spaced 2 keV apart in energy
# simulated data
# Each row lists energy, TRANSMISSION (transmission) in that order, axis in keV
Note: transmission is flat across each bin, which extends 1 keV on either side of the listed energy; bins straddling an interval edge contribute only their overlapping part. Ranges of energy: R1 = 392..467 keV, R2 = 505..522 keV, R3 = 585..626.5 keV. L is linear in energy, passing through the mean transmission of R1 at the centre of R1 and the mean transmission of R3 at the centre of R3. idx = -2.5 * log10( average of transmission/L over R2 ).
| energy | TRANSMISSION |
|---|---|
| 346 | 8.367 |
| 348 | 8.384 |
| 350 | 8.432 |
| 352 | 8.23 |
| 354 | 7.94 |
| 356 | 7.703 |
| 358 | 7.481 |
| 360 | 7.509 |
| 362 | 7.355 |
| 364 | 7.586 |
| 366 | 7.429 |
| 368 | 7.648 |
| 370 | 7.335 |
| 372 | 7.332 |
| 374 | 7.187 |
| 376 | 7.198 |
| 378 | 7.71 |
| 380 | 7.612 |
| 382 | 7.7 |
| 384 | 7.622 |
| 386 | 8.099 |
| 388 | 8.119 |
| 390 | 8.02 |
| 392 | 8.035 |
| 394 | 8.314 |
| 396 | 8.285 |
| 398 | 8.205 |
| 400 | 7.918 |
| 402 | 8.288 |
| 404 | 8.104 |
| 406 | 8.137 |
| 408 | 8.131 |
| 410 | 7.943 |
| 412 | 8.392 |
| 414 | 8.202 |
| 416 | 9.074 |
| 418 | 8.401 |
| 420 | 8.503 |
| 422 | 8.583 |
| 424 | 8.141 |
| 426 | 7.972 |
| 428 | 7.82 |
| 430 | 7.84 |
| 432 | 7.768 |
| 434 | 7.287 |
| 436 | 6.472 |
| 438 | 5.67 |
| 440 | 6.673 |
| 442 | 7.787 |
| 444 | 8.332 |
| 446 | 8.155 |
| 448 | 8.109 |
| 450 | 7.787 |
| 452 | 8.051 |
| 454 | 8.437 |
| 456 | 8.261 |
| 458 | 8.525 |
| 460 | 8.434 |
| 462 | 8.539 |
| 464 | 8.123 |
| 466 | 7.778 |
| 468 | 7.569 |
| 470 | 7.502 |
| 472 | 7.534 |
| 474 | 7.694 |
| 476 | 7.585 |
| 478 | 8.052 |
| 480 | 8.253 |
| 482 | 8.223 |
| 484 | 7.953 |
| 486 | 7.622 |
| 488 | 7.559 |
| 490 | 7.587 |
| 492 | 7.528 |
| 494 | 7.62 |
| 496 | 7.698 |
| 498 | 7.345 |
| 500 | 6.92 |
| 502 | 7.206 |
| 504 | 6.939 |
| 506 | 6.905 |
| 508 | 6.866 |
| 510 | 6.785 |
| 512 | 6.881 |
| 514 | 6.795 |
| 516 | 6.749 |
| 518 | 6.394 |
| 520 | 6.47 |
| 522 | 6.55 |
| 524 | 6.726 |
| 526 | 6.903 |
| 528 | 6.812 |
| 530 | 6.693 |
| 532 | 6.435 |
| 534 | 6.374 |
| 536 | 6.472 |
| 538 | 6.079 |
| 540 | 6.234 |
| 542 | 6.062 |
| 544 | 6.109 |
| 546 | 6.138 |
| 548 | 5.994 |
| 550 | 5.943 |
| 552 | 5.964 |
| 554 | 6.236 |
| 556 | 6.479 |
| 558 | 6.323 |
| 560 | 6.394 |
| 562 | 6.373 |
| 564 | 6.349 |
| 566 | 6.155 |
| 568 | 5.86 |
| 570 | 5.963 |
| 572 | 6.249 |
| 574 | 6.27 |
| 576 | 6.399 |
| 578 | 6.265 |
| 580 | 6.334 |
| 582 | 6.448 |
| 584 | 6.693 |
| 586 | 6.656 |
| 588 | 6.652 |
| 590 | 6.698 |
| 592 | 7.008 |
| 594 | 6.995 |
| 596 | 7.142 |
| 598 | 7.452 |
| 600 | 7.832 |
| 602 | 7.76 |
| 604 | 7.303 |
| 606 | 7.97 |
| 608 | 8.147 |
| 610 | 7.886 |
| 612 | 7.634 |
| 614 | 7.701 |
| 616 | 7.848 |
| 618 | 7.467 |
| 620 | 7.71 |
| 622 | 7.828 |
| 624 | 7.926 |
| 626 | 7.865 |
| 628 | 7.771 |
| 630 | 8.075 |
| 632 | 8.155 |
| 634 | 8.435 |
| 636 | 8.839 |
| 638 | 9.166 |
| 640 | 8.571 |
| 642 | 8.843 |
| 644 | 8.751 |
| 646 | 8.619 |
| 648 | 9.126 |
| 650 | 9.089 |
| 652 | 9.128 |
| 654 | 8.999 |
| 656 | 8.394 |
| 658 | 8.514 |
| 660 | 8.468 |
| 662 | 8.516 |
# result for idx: 0.16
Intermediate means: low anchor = 8.01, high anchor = 7.49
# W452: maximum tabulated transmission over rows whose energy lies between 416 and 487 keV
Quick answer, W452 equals 9.074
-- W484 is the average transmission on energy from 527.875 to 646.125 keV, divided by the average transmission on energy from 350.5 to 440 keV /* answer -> 0.9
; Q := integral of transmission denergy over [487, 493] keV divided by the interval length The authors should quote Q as 7.56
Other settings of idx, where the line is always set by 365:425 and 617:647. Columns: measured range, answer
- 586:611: 0.12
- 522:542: 0.25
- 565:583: 0.30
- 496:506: 0.14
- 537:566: 0.30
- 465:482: 0.04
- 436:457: 0.05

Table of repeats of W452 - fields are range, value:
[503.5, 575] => 6.939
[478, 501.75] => 8.253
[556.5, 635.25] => 8.435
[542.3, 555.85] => 6.236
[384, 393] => 8.119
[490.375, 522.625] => 7.698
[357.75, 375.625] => 7.648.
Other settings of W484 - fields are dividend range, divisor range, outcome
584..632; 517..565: 1.19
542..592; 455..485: 0.79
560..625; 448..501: 0.89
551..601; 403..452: 0.83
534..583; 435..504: 0.81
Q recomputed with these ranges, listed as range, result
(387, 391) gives 8.07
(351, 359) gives 7.84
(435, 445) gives 6.99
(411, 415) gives 8.3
